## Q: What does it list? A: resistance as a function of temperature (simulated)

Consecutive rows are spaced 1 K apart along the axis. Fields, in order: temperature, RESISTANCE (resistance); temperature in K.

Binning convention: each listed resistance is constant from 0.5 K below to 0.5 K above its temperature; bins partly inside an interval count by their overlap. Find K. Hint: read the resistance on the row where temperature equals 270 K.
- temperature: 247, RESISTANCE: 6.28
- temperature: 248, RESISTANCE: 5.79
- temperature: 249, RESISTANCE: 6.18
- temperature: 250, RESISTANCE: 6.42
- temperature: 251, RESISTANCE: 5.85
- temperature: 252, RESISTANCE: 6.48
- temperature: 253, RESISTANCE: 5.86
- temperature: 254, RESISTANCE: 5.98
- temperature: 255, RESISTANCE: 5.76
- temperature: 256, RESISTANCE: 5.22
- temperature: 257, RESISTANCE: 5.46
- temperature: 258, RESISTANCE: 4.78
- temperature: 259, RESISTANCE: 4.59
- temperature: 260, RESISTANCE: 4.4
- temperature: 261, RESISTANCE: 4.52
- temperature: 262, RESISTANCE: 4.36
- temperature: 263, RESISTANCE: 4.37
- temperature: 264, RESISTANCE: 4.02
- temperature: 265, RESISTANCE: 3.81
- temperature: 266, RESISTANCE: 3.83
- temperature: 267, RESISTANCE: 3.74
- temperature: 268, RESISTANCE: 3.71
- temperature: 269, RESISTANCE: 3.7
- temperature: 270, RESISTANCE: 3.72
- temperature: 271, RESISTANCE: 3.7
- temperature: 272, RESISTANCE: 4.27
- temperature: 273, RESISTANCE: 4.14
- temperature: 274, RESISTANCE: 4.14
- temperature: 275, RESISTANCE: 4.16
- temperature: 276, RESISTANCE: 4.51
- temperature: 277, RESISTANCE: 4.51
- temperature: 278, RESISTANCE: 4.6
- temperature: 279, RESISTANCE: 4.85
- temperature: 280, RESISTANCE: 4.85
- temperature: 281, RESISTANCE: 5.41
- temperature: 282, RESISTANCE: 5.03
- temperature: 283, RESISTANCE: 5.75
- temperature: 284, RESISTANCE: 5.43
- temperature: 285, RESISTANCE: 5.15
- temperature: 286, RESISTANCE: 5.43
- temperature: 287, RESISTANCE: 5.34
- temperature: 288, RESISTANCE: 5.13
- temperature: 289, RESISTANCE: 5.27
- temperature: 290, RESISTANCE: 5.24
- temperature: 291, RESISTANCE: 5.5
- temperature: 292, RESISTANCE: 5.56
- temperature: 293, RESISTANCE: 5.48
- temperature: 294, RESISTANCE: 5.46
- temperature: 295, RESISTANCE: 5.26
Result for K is 3.72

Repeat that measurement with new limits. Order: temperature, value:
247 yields 6.28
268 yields 3.71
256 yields 5.22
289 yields 5.27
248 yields 5.79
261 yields 4.52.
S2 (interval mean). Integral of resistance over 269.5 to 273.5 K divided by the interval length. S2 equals 3.96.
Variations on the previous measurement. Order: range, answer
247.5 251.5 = 6.06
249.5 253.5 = 6.15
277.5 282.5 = 4.95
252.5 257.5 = 5.66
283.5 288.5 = 5.3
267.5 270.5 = 3.71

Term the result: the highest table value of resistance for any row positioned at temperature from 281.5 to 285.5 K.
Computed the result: 5.75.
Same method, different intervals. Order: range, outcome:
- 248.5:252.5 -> 6.48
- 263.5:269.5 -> 4.02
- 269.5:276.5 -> 4.51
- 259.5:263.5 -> 4.52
